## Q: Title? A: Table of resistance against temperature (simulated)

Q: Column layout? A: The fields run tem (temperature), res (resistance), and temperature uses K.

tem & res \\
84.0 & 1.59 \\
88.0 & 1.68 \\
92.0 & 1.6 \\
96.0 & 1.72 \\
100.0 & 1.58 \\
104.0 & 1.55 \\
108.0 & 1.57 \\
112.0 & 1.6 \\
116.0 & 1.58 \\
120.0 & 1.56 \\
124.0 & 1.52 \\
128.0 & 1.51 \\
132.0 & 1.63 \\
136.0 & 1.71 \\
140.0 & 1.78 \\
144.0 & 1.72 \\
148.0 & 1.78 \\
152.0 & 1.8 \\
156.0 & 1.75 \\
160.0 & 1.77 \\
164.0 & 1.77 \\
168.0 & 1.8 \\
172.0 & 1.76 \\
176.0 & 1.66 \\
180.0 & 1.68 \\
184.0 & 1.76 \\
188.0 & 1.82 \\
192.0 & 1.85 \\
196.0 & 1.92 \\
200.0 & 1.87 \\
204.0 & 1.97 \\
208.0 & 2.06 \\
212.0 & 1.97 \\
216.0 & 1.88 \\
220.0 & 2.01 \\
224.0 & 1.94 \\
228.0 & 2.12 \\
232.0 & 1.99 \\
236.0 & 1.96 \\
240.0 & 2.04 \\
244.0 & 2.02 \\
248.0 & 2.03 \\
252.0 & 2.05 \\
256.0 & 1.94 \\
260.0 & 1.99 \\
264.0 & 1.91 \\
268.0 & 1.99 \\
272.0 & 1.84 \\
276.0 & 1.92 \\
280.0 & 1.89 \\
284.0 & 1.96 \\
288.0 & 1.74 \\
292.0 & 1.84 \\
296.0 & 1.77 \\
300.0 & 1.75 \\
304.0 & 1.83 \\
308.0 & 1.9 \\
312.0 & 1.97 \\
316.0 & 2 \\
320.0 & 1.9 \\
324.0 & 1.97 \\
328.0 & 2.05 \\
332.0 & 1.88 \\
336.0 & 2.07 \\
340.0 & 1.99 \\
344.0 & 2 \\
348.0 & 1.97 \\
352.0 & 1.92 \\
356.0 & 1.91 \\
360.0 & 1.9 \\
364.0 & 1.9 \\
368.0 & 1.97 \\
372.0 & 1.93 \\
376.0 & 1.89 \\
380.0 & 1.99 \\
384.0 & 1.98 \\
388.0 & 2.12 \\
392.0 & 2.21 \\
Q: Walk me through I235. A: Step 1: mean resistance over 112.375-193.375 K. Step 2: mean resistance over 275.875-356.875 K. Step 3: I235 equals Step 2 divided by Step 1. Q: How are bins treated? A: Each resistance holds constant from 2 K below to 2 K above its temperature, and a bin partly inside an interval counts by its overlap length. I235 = 1.12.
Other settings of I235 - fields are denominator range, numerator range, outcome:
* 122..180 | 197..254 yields 1.16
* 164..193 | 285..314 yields 1.04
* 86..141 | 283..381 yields 1.19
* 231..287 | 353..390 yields 1.00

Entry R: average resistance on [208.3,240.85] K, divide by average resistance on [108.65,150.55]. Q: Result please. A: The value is 1.21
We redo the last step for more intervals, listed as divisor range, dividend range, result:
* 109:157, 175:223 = 1.13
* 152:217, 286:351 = 1.05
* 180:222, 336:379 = 1.02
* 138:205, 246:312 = 1.06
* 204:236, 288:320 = 0.93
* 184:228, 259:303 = 0.97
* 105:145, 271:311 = 1.14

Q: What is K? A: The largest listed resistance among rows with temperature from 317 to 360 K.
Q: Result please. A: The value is 2.07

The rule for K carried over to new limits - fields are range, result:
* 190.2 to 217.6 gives 2.06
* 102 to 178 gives 1.8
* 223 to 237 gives 2.12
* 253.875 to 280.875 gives 1.99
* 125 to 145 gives 1.78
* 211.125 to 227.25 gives 2.01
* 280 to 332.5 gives 2.05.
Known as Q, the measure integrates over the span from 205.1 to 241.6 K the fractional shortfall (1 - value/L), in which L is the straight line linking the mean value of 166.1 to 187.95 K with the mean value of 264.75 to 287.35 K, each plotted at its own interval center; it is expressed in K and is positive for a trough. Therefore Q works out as -3.55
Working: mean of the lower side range 1.74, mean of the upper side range 1.91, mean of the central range 2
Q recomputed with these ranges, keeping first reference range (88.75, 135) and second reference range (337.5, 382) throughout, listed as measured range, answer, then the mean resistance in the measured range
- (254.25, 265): -0.9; 1.95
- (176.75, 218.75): -4.0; 1.87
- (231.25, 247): -2.1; 2.01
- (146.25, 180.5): -1.9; 1.76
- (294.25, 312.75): 0.3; 1.84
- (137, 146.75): -0.7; 1.75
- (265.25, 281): -0.8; 1.91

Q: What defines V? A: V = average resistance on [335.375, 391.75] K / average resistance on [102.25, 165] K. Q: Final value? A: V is 1.19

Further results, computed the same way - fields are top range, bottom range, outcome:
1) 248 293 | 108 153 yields 1.17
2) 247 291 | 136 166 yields 1.09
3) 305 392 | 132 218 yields 1.09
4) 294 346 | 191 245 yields 0.98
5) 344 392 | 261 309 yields 1.05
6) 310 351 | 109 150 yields 1.21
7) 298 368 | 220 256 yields 0.96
